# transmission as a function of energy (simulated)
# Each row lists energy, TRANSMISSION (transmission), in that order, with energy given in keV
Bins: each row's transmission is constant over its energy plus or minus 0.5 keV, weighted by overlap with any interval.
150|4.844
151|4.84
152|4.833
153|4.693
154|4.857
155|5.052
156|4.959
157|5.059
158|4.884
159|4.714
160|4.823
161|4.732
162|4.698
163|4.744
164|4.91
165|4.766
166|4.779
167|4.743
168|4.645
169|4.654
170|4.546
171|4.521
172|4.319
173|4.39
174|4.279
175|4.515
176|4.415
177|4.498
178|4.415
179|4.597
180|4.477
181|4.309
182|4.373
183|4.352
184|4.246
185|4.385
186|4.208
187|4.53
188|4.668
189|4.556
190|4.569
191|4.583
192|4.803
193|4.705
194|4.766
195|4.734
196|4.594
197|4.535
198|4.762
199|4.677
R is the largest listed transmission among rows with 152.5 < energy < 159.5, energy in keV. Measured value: 5.059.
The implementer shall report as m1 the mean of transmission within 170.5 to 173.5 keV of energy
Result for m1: 4.41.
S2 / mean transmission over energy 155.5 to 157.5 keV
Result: 5.01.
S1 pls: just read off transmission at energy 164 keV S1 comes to 4.91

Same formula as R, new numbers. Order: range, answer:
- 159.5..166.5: 4.91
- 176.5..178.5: 4.498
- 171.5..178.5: 4.515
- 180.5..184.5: 4.373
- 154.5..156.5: 5.052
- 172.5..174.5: 4.39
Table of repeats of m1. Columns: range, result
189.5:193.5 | 4.67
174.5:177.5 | 4.48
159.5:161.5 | 4.78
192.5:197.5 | 4.67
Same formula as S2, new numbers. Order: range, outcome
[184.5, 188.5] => 4.45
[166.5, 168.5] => 4.69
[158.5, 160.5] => 4.77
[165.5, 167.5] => 4.76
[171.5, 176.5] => 4.38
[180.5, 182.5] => 4.34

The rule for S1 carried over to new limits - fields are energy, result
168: 4.645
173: 4.39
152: 4.833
